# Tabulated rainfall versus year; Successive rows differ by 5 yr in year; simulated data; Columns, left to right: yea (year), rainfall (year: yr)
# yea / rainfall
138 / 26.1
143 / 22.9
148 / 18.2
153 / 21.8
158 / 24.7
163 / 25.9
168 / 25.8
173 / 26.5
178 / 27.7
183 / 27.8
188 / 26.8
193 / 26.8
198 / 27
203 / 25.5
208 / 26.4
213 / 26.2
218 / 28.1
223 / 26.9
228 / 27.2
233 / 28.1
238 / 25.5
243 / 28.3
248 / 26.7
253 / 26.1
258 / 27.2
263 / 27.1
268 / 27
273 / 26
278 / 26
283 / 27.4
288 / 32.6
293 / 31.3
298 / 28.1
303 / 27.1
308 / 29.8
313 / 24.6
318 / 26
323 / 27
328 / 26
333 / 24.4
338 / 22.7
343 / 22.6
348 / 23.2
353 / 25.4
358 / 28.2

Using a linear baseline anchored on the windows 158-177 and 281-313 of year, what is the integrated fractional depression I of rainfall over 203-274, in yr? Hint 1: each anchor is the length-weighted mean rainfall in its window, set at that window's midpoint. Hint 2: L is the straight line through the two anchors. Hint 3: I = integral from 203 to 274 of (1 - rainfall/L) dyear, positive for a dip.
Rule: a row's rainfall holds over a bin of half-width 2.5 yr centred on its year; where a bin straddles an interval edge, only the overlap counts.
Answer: 2.0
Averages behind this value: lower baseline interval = 26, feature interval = 26.9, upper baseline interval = 29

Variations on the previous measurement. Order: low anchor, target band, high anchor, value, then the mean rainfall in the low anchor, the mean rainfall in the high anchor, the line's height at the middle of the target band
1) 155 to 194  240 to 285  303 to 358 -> -1.7 yr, 26.4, 25.4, 25.8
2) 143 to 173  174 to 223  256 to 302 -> -3.7 yr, 23.5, 28.1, 25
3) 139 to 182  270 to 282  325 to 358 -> -0.9 yr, 24.4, 24.4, 24.4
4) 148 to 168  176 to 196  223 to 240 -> -1.9 yr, 23.6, 27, 24.9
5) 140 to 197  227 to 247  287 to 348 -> -1.2 yr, 25.1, 26.6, 25.7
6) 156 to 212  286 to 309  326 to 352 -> -4.9 yr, 26.5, 23.8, 24.5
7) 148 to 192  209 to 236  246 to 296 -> -0.6 yr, 25.5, 27.8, 26.7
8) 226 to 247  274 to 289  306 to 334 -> -0.7 yr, 27.2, 26.3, 26.8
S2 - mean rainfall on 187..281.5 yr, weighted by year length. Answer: 26.8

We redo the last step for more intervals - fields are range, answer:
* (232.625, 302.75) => 27.6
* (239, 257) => 26.9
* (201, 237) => 26.9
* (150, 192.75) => 25.8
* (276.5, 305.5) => 28.8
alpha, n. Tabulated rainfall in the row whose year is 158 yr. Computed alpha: 24.7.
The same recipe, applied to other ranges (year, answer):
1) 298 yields 28.1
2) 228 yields 27.2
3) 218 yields 28.1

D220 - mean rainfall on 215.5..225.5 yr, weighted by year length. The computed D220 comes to 27.5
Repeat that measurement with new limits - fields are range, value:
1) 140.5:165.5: 22.7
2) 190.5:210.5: 26.4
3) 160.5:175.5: 26.1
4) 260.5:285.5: 26.7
